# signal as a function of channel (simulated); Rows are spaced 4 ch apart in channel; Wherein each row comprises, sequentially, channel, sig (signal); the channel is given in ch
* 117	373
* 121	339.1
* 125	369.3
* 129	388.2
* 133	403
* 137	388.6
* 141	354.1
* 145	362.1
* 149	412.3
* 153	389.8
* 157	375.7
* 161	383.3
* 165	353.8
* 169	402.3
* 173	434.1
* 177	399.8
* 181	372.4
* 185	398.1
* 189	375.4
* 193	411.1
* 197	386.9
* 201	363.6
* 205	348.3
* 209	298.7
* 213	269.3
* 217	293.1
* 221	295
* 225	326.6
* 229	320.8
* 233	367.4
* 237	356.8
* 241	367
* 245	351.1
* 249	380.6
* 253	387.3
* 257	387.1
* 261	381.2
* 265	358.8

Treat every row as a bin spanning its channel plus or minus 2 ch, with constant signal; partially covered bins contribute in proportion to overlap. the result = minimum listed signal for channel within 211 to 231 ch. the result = 269.3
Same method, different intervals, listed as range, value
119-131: 339.1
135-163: 354.1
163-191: 353.8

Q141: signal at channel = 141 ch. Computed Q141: 354.1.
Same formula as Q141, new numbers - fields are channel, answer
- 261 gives 381.2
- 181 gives 372.4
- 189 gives 375.4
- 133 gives 403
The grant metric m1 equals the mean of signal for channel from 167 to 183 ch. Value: 402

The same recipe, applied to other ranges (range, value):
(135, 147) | 368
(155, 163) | 380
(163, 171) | 378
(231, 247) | 361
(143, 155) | 388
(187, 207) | 377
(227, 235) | 344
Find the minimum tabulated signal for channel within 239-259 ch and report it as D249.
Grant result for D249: 351.1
